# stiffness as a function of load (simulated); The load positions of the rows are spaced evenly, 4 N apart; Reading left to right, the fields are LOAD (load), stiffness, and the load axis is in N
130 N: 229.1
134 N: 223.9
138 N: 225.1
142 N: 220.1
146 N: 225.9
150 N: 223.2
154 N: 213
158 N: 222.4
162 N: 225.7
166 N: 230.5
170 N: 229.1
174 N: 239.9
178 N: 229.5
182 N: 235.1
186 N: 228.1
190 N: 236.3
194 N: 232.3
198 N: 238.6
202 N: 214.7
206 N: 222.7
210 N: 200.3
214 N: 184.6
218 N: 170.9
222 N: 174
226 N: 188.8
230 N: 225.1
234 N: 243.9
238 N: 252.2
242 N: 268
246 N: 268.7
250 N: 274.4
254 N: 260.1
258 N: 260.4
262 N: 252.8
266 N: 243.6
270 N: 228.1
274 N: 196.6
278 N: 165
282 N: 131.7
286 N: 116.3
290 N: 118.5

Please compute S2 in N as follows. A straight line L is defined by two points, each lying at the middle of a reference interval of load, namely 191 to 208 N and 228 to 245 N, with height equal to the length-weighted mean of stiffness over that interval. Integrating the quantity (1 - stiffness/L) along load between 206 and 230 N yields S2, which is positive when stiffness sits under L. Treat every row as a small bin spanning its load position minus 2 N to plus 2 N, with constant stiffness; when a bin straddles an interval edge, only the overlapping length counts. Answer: 4.8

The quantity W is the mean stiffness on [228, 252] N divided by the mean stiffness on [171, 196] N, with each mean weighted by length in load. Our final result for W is 1.1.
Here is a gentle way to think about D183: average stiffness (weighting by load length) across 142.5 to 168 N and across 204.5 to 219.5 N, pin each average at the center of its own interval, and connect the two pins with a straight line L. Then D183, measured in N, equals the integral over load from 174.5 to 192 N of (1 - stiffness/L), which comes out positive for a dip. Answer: -1.99 N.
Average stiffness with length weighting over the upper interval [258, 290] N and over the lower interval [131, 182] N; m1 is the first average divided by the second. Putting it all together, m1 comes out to 0.84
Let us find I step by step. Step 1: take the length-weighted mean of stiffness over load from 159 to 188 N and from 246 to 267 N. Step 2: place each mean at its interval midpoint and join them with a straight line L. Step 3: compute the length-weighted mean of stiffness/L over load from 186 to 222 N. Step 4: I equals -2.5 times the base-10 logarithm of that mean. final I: 0.14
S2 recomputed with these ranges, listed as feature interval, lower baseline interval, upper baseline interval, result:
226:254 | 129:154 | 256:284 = -4.8 N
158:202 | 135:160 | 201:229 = -4.9 N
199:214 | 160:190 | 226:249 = 1.8 N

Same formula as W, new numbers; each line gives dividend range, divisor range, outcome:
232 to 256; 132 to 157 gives 1.18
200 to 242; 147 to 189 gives 0.92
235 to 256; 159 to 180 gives 1.14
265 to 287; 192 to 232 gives 0.88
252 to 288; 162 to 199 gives 0.89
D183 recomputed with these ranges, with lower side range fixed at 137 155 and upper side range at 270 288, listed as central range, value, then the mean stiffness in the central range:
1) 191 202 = -1.8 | 232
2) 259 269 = -4.8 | 247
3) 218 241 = -4.0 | 215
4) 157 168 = -0.6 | 227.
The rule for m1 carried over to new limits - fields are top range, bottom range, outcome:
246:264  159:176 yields 1.14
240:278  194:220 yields 1.19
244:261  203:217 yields 1.32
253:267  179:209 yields 1.11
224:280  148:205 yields 1.04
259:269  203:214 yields 1.20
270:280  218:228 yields 1.06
